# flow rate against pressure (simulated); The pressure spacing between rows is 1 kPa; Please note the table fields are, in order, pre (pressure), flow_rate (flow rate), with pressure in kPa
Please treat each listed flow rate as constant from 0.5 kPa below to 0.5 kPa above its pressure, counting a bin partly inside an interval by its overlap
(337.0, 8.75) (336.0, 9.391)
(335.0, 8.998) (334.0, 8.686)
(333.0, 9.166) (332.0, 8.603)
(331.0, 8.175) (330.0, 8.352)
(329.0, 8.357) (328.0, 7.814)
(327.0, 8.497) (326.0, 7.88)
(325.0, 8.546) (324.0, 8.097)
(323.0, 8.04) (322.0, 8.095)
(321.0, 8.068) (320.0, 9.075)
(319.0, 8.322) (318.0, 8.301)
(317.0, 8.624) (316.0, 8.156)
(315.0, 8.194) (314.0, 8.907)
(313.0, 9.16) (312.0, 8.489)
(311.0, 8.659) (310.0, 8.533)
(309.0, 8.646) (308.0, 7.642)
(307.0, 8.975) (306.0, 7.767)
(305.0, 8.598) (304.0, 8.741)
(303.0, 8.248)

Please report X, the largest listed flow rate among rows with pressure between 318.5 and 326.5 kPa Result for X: 9.075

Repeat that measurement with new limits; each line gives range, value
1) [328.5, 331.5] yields 8.357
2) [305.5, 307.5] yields 8.975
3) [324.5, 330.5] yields 8.546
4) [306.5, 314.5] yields 9.16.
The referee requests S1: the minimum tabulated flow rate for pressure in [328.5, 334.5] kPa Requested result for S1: 8.175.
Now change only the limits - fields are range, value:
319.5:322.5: 8.068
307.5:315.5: 7.642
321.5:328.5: 7.814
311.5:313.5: 8.489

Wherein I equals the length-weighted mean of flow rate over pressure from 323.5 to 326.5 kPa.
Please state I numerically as 8.17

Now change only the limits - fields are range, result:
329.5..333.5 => 8.57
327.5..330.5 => 8.17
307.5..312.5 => 8.39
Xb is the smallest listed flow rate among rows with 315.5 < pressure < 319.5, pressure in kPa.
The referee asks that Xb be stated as 8.156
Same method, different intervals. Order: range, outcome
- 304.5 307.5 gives 7.767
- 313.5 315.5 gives 8.194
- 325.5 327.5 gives 7.88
